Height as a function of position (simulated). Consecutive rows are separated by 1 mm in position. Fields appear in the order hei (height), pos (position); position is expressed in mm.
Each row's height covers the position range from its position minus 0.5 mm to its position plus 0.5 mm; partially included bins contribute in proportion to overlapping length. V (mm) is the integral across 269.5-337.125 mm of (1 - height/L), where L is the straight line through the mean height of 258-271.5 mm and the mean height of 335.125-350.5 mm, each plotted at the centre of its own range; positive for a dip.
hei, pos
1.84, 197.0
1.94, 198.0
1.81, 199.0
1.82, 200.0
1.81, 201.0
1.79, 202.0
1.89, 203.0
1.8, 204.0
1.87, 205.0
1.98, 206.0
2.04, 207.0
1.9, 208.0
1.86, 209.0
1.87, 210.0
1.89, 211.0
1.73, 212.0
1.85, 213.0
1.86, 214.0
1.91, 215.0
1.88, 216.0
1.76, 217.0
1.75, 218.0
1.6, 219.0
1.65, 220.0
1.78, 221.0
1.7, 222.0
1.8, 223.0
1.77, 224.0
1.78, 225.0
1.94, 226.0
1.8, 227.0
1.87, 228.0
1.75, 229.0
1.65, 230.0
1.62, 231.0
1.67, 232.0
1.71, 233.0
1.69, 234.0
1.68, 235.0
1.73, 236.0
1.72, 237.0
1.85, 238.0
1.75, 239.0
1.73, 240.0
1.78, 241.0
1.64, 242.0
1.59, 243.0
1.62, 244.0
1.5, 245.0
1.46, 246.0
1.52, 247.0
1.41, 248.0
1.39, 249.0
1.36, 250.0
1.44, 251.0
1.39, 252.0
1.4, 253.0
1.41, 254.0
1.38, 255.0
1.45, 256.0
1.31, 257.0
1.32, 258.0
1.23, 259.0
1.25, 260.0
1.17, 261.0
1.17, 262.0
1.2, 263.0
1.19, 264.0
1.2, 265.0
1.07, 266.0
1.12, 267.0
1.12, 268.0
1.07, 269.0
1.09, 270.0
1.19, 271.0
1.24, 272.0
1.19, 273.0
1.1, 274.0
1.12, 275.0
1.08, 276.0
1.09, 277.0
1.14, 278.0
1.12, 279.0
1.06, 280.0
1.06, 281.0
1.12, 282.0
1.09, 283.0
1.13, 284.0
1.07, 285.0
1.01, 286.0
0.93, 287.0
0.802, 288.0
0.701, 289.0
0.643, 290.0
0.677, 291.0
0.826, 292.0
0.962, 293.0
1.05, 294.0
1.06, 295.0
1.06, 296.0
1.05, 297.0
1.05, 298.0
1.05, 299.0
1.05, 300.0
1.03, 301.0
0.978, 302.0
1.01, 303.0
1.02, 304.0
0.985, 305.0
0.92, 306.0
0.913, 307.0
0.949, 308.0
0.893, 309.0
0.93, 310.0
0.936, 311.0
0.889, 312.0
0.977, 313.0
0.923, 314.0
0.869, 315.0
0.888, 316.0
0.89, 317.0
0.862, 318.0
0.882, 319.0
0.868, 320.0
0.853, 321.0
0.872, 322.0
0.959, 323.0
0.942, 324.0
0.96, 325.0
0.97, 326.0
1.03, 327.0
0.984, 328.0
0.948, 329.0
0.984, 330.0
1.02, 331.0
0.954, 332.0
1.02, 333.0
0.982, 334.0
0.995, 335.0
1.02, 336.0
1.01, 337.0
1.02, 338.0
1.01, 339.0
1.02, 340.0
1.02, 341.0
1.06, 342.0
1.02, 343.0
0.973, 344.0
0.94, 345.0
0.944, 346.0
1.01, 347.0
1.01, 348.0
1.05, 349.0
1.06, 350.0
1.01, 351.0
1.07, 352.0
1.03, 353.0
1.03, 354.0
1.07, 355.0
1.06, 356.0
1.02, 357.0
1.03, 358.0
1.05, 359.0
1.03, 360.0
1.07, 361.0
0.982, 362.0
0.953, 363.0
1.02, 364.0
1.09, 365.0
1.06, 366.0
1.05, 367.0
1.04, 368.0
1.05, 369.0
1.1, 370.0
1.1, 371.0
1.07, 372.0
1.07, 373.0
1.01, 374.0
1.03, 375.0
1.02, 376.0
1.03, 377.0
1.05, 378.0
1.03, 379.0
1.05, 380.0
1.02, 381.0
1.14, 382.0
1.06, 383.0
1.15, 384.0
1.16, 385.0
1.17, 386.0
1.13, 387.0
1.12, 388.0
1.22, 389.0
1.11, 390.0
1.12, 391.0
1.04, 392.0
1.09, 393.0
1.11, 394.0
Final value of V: 6.5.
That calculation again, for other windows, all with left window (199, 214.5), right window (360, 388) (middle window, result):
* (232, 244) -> 0.0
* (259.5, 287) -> 7.5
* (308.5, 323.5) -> 4.9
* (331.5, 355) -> 3.8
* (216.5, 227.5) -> 0.2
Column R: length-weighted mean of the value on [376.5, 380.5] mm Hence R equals 1.04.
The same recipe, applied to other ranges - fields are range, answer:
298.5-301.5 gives 1.04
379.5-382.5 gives 1.07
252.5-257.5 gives 1.39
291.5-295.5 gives 0.975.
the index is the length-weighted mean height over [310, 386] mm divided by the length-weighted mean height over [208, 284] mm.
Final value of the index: 0.7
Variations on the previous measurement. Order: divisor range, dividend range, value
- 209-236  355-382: 0.59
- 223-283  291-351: 0.69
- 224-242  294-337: 0.55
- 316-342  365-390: 1.12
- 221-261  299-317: 0.60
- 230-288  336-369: 0.77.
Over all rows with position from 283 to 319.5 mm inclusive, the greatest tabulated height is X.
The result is 1.13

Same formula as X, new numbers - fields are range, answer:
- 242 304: 1.64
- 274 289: 1.14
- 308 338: 1.03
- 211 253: 1.94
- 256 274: 1.45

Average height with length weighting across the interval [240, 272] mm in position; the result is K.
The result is 1.34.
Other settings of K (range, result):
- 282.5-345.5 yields 0.959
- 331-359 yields 1.02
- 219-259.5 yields 1.61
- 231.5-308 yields 1.23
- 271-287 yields 1.1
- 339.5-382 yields 1.03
